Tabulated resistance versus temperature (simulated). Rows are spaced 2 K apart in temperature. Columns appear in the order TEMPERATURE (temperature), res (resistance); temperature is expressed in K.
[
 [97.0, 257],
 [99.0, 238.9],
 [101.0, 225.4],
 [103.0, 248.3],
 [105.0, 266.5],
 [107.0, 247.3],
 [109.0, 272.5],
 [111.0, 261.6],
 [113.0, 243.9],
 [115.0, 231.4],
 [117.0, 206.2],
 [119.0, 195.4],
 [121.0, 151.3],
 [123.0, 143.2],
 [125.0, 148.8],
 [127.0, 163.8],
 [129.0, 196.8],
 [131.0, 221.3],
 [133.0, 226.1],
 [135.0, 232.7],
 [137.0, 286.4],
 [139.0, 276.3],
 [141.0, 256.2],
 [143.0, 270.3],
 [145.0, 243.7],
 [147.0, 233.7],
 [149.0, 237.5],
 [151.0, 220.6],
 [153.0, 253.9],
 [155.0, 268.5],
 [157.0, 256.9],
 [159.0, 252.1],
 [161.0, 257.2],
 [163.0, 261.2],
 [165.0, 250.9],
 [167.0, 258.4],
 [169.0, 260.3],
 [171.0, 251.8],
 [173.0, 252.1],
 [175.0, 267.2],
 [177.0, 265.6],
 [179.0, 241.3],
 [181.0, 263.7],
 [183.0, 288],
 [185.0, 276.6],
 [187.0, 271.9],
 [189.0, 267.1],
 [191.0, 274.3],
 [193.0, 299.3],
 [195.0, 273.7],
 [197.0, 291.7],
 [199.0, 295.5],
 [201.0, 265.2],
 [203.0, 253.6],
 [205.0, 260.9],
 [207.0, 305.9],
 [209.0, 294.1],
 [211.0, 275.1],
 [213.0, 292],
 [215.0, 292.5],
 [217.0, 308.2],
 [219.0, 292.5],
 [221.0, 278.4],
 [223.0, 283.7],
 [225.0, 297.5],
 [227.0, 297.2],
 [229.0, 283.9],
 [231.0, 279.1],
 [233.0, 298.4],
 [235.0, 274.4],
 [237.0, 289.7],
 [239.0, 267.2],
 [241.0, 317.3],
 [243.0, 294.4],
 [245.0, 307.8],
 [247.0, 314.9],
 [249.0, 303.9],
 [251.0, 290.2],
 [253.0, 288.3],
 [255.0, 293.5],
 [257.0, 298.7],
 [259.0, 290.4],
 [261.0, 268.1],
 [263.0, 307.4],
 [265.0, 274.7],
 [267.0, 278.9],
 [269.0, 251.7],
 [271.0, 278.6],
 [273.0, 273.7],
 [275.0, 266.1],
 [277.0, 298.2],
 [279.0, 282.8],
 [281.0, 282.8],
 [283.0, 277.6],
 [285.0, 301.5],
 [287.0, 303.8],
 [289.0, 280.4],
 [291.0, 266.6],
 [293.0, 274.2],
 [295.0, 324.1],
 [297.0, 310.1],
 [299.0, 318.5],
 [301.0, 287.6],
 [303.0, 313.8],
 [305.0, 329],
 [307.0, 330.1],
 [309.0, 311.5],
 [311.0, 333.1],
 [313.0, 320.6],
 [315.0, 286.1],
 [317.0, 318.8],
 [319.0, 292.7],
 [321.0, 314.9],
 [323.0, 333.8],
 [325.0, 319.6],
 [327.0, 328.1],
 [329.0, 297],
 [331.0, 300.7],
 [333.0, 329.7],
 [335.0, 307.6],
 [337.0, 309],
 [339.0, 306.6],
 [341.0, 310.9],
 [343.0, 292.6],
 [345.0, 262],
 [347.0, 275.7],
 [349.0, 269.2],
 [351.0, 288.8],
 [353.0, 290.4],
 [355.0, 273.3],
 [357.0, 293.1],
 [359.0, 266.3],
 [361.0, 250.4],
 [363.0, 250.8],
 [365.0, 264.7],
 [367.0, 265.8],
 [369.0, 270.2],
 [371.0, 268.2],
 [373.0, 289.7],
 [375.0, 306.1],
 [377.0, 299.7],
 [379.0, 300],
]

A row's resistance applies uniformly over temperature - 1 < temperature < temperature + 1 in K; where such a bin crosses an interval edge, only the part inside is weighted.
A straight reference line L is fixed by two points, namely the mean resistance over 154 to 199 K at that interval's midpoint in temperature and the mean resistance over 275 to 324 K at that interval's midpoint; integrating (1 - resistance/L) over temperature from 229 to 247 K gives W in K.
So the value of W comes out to -0.4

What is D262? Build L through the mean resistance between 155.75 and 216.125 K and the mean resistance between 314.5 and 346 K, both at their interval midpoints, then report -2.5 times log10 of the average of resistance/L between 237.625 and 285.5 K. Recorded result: 0.01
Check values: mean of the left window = 271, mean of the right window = 307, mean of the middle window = 288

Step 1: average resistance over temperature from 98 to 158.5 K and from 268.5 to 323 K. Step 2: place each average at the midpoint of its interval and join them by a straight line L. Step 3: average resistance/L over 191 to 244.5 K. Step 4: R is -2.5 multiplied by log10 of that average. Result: -0.08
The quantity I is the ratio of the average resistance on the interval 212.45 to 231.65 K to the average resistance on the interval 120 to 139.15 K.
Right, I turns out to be 1.44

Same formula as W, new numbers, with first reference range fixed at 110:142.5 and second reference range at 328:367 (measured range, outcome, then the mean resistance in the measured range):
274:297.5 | -1.97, 289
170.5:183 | -1.50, 260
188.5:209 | -3.52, 280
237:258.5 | -3.62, 297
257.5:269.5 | -0.99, 280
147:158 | -1.08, 246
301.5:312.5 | -1.97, 322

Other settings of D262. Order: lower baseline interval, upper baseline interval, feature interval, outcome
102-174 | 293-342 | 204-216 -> -0.08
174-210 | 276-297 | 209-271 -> -0.03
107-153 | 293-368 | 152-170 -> -0.09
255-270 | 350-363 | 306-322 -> -0.13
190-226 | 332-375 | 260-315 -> -0.04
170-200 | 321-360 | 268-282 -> 0.04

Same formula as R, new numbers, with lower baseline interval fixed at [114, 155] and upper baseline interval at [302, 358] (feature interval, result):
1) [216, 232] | -0.121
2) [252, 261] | -0.064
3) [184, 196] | -0.135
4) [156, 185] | -0.102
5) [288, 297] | 0.000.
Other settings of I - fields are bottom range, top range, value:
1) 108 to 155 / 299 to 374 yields 1.31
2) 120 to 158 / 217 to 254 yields 1.30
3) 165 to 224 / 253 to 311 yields 1.06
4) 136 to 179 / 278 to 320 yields 1.18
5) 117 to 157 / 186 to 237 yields 1.28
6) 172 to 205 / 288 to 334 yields 1.14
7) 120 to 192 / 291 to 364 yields 1.24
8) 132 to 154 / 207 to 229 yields 1.17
